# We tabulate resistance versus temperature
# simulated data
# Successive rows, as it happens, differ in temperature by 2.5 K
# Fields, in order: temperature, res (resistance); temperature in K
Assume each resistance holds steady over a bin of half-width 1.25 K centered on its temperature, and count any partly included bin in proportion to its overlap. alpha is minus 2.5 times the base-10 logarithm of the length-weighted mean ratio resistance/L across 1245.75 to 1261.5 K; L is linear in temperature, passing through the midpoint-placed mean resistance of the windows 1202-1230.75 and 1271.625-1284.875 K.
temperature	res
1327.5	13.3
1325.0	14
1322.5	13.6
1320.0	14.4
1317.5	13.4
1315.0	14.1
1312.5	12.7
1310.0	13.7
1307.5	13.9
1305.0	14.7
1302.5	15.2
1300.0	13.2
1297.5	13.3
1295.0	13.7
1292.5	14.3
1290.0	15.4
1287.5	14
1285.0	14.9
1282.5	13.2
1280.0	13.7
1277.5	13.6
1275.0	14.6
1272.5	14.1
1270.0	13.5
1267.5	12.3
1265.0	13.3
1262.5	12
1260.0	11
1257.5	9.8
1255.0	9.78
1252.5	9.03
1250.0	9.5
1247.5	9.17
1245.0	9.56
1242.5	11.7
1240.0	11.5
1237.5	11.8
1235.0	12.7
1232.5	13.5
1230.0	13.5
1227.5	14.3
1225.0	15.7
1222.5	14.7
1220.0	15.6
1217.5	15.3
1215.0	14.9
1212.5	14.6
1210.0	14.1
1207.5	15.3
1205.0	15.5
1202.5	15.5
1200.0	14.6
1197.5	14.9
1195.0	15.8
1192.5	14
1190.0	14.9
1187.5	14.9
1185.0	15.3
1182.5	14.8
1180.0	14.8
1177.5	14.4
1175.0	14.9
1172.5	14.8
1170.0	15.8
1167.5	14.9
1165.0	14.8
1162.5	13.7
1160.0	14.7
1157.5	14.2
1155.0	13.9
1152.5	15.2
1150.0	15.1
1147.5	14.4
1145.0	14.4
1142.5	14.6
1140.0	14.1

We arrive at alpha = 0.42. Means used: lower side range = 14.9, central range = 9.74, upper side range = 13.9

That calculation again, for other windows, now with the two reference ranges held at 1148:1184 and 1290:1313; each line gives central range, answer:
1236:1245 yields 0.25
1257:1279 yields 0.11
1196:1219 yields -0.04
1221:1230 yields -0.03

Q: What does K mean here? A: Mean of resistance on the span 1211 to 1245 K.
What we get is 13.7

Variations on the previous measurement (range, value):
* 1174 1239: 14.6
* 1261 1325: 13.8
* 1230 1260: 10.9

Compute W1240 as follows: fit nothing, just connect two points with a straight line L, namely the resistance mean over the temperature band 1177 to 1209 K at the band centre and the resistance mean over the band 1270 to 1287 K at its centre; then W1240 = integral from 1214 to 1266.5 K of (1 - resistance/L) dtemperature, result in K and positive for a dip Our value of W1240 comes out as 7.85 K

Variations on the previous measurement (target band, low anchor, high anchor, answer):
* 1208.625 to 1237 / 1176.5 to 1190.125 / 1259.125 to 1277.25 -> -0.7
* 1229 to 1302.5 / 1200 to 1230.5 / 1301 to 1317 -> 9.7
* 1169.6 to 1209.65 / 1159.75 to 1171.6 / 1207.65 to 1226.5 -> -0.2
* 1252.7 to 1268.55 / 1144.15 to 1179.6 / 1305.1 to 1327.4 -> 3.2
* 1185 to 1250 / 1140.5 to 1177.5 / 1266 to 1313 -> 2.1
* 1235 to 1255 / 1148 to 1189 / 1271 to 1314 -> 5.4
